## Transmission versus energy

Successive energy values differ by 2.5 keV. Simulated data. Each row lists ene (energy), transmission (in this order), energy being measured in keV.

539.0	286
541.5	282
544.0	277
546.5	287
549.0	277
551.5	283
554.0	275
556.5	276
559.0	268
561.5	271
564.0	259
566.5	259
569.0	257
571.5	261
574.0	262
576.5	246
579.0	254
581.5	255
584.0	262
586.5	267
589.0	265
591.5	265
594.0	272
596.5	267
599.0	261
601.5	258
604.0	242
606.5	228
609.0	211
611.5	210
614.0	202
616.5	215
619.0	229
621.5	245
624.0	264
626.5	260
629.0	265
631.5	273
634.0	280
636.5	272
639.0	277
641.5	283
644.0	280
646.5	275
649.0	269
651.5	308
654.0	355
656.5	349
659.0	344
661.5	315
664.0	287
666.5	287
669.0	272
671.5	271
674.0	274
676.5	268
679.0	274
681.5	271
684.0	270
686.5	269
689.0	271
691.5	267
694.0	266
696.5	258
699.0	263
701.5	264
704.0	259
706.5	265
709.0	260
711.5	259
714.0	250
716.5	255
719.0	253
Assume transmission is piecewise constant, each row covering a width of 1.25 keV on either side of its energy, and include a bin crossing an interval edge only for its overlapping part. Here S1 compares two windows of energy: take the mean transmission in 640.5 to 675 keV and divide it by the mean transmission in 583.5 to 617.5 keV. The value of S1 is 1.22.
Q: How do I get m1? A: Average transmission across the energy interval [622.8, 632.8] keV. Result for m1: 266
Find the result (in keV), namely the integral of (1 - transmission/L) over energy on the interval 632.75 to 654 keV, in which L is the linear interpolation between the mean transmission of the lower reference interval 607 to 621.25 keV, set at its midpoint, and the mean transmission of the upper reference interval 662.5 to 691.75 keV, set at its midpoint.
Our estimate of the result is -3.6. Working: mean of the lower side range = 216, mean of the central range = 285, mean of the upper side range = 274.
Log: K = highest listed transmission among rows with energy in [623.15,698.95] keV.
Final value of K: 355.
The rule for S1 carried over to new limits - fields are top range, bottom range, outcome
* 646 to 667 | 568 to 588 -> 1.21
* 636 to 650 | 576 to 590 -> 1.07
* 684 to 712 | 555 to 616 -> 1.04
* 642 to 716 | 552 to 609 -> 1.08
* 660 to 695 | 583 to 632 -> 1.12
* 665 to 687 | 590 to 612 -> 1.10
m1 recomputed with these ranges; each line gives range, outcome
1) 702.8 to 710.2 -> 261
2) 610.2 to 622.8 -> 220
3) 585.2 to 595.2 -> 267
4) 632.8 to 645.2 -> 278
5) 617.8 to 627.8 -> 250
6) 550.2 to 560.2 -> 276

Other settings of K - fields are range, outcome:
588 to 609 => 272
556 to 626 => 276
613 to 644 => 283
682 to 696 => 271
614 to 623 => 245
